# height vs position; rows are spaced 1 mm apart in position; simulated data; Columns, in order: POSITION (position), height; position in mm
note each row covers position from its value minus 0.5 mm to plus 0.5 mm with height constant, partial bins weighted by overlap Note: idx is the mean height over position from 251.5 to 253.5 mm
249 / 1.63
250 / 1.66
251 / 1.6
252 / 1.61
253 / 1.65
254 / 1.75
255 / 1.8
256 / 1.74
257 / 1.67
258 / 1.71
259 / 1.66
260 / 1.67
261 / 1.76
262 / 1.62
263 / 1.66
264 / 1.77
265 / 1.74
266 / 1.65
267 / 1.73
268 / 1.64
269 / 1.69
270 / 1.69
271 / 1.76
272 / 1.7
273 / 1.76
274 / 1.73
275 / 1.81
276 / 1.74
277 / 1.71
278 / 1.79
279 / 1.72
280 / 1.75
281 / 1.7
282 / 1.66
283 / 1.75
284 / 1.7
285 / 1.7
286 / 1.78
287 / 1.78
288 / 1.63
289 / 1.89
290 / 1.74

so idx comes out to 1.63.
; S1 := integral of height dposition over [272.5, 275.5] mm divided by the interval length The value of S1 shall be 1.77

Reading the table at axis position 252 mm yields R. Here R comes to 1.61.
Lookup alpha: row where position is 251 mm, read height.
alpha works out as 1.6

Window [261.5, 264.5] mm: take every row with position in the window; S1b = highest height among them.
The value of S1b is 1.77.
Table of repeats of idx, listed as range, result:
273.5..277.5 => 1.75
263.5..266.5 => 1.72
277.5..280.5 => 1.75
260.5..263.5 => 1.68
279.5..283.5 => 1.71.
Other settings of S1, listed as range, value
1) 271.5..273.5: 1.73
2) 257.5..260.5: 1.68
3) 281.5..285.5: 1.7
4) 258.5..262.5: 1.68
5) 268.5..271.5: 1.71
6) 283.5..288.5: 1.72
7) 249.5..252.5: 1.62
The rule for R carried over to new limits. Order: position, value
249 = 1.63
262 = 1.62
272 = 1.7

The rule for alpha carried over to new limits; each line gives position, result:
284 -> 1.7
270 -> 1.69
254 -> 1.75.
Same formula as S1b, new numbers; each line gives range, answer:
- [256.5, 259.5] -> 1.71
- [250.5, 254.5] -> 1.75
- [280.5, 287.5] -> 1.78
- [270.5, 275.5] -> 1.81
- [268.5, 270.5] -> 1.69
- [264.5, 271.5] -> 1.76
